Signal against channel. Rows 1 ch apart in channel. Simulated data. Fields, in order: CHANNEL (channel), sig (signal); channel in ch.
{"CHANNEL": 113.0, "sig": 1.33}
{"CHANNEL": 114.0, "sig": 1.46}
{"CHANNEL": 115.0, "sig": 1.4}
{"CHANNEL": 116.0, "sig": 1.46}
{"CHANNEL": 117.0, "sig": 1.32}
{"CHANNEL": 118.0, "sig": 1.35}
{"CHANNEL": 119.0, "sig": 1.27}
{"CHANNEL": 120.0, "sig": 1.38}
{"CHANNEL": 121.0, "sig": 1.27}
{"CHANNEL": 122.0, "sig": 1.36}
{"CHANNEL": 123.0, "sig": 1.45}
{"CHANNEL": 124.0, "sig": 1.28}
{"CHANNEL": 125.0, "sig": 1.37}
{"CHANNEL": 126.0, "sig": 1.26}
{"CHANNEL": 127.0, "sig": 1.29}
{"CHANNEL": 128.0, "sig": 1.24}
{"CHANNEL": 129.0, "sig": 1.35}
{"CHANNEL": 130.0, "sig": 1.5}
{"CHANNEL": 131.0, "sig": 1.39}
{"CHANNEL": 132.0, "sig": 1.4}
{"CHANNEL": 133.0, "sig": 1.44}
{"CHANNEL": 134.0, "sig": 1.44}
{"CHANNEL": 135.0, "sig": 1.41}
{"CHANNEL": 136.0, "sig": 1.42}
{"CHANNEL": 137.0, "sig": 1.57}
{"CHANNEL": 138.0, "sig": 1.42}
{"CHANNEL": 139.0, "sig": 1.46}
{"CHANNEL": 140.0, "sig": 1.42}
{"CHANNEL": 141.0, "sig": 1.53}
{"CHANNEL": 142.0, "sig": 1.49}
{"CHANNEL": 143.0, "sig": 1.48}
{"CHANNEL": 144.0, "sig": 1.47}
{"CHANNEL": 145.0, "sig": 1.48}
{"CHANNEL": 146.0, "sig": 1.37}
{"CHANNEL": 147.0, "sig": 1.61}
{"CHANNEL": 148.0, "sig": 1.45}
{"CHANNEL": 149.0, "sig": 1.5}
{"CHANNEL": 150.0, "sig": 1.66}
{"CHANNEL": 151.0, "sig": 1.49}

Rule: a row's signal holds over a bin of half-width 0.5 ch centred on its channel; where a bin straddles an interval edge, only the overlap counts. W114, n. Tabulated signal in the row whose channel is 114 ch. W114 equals 1.46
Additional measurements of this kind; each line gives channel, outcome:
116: 1.46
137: 1.57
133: 1.44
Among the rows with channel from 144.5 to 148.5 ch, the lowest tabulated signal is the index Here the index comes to 1.37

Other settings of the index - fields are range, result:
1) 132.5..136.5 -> 1.41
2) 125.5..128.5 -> 1.24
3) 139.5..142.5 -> 1.42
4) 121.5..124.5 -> 1.28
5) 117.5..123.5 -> 1.27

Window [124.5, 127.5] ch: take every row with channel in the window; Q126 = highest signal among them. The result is 1.37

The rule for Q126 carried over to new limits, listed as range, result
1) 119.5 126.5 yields 1.45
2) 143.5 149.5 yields 1.61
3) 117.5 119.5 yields 1.35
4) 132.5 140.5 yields 1.57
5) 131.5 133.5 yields 1.44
